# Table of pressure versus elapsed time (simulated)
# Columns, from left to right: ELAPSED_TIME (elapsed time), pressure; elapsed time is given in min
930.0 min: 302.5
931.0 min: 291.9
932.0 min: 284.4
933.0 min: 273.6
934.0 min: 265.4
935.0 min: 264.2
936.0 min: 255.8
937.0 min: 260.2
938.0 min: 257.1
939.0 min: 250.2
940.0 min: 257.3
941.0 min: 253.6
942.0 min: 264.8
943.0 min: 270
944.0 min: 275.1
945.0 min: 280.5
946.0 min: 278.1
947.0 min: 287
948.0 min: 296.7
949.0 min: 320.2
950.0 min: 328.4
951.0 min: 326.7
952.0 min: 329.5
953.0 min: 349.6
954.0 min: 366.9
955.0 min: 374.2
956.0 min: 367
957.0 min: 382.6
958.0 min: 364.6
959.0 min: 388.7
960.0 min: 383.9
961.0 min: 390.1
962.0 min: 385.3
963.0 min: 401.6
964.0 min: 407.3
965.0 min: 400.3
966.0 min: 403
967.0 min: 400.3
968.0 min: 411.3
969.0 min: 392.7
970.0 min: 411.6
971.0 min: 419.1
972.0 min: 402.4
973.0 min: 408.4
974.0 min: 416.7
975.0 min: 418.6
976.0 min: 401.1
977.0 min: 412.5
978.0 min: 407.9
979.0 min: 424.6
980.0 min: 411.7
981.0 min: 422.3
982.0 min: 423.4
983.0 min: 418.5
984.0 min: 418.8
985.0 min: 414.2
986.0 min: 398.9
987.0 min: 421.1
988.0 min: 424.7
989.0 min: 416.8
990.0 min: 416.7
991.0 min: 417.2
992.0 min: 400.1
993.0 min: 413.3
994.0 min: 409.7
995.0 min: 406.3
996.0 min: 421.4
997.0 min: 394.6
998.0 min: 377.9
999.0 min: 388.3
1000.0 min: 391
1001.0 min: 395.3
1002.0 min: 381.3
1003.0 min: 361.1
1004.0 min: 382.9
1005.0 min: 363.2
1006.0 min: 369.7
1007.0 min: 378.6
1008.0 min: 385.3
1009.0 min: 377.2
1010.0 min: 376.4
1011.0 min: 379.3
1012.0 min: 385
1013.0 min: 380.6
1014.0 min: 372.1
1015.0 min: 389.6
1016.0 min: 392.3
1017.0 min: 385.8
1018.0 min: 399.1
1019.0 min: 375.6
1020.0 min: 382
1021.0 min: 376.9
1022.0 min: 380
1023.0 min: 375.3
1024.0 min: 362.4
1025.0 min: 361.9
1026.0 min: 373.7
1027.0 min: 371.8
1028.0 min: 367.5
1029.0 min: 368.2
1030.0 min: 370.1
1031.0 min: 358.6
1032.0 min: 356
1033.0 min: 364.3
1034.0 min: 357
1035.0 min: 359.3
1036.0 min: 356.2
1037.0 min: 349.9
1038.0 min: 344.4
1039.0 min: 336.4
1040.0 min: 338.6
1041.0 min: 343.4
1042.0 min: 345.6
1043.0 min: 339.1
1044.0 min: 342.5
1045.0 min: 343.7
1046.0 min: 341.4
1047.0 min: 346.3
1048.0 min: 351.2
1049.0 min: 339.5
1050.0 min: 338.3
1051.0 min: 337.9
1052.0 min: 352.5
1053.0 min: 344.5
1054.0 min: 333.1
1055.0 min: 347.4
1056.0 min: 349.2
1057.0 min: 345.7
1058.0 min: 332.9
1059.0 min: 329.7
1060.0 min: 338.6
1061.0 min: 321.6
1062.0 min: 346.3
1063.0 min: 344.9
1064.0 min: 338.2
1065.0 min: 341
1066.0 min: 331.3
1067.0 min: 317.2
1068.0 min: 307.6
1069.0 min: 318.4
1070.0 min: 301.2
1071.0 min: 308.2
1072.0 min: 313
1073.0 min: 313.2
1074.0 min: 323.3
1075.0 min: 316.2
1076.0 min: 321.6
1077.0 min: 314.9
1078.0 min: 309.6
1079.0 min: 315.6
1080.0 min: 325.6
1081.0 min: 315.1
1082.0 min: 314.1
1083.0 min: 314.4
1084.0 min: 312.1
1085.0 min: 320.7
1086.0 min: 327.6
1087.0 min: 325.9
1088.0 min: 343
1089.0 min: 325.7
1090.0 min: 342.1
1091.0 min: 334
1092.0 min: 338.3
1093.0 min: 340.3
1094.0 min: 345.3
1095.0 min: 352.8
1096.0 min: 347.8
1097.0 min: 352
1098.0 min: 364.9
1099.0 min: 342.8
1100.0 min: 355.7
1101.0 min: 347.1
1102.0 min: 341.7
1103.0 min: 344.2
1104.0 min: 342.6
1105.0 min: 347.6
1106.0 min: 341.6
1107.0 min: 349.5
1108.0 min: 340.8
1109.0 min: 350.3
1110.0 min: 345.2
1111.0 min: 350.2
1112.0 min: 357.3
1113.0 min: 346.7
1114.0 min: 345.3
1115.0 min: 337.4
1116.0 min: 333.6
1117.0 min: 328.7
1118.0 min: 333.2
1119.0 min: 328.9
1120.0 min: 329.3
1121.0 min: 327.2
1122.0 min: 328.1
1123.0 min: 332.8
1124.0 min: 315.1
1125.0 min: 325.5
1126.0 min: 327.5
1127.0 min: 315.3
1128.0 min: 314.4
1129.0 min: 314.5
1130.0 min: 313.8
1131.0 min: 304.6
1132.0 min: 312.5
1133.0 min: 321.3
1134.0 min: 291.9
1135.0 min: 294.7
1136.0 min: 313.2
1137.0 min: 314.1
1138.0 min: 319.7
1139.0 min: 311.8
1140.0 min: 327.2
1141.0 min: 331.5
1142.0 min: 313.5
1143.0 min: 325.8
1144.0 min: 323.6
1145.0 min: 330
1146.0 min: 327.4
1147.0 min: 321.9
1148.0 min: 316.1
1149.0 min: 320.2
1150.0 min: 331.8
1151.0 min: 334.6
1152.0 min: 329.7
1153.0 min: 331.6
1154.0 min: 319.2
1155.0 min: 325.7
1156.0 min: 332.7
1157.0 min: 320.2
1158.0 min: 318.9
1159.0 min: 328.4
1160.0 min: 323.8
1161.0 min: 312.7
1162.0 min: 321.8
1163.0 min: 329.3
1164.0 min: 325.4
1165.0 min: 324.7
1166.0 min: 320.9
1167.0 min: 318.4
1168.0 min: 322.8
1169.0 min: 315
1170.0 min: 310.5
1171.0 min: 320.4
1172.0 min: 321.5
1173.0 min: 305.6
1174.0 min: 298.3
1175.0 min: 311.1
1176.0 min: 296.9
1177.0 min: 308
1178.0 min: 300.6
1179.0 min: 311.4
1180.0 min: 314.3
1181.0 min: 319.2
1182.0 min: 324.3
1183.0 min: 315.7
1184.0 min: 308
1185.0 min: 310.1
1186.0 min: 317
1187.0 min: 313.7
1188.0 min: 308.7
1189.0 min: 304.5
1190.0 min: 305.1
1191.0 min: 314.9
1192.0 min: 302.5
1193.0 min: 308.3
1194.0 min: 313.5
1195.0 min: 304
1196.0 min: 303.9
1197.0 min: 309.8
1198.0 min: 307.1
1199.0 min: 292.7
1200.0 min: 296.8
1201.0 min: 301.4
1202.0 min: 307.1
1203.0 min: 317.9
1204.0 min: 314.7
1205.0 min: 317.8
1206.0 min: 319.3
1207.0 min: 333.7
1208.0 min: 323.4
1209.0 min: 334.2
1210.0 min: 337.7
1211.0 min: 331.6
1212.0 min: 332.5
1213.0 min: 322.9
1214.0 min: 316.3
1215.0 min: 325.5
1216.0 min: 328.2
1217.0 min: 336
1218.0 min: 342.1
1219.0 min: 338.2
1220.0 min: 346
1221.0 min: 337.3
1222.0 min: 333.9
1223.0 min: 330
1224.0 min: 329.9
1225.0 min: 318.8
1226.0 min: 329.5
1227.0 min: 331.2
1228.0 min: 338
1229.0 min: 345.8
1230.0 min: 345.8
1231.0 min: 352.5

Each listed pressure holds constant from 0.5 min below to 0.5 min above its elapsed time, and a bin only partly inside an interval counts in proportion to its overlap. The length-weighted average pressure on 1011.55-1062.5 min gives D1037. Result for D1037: 357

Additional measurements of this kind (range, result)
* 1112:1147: 323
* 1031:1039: 354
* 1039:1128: 334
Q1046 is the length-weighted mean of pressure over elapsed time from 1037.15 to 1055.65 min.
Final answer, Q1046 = 343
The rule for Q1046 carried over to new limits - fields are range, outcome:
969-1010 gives 403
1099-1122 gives 342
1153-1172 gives 322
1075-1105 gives 334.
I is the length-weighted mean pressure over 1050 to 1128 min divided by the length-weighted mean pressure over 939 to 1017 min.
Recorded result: 0.9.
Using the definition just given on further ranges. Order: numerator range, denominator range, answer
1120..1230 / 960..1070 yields 0.85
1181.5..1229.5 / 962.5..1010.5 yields 0.80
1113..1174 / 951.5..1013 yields 0.81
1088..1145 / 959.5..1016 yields 0.83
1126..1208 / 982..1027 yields 0.81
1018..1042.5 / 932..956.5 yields 1.23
